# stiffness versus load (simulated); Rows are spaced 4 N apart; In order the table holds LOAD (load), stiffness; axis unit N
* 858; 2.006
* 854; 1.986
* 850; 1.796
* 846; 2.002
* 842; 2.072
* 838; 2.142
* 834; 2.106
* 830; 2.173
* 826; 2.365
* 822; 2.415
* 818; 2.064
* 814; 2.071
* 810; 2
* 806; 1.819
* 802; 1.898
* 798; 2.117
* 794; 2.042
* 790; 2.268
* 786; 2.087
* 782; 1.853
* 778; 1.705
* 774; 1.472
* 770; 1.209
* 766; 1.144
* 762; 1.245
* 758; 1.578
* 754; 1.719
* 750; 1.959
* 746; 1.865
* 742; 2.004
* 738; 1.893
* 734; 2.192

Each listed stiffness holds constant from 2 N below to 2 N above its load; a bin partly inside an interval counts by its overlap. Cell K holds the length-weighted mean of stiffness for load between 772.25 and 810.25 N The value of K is 1.93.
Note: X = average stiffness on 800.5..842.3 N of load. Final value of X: 2.11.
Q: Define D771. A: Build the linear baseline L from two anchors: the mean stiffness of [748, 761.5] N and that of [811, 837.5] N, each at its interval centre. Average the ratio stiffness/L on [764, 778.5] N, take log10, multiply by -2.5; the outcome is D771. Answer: 0.324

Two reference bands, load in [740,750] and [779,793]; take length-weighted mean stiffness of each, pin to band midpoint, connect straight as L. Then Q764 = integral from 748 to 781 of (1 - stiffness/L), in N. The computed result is 7.8 N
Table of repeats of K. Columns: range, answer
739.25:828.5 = 1.86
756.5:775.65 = 1.32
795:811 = 1.96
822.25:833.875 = 2.26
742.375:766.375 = 1.64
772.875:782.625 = 1.67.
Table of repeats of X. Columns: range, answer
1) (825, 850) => 2.11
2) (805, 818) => 1.99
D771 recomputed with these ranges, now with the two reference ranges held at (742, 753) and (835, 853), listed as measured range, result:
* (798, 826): -0.05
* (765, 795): 0.13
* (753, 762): 0.23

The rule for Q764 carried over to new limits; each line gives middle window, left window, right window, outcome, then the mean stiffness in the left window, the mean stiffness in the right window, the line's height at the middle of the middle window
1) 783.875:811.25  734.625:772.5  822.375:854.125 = -2.24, 1.64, 2.1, 1.88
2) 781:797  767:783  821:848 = -3.91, 1.52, 2.17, 1.67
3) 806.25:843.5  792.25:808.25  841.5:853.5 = -3.53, 1.97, 1.95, 1.96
